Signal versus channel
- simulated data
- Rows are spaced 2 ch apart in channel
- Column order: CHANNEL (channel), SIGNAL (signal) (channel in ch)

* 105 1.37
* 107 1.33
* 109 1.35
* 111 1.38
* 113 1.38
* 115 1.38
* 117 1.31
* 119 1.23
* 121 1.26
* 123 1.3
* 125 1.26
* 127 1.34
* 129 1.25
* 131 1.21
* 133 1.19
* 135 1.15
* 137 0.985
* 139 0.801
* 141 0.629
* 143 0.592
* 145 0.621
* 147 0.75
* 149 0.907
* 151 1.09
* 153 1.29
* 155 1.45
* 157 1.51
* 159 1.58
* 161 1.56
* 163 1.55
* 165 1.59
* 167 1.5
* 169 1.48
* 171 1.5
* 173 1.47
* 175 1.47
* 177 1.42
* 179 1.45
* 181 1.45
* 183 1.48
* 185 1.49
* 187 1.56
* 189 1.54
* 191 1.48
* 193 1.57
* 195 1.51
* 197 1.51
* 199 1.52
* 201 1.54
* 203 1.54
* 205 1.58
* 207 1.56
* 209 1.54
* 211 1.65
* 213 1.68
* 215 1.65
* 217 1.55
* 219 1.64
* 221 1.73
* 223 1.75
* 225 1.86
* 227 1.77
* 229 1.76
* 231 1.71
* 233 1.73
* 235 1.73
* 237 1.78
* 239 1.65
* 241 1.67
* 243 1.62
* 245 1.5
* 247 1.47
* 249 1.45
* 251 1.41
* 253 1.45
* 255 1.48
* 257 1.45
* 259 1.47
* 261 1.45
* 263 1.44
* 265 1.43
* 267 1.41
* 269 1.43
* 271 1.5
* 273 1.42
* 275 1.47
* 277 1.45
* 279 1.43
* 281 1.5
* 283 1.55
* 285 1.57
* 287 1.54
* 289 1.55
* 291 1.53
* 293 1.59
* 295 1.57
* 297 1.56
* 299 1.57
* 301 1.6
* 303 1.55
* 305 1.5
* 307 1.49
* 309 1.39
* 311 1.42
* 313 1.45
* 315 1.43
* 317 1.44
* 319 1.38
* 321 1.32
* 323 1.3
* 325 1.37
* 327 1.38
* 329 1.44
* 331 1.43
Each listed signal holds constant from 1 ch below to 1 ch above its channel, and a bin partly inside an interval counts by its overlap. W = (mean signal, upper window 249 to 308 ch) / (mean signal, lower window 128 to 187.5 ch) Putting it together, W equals 1.18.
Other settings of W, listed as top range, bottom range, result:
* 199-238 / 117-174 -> 1.37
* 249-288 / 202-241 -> 0.87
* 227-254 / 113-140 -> 1.33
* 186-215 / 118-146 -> 1.47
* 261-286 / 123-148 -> 1.47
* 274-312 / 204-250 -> 0.92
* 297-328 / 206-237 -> 0.85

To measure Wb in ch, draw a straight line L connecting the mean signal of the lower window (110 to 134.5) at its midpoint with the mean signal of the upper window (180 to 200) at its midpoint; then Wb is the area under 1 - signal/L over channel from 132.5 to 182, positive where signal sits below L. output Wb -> 6.0 ch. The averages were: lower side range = 1.29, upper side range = 1.51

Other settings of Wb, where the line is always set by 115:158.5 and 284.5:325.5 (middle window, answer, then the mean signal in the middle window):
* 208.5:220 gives -3.0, 1.62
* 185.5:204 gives -4.3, 1.53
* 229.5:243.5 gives -3.9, 1.7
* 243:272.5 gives -1.7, 1.46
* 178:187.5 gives -2.1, 1.48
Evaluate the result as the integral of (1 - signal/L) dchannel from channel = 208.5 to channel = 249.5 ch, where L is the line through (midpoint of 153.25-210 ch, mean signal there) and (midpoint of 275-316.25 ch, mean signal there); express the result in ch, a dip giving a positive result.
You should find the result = -4.2 ch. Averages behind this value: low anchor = 1.51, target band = 1.67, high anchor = 1.51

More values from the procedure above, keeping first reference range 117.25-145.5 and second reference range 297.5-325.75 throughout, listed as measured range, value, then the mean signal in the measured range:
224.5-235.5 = -4.1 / 1.76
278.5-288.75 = -1.0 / 1.52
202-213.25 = -3.2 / 1.59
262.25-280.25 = -1.1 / 1.44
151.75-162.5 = -3.3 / 1.47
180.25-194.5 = -3.9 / 1.51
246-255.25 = -0.9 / 1.45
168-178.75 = -2.8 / 1.47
